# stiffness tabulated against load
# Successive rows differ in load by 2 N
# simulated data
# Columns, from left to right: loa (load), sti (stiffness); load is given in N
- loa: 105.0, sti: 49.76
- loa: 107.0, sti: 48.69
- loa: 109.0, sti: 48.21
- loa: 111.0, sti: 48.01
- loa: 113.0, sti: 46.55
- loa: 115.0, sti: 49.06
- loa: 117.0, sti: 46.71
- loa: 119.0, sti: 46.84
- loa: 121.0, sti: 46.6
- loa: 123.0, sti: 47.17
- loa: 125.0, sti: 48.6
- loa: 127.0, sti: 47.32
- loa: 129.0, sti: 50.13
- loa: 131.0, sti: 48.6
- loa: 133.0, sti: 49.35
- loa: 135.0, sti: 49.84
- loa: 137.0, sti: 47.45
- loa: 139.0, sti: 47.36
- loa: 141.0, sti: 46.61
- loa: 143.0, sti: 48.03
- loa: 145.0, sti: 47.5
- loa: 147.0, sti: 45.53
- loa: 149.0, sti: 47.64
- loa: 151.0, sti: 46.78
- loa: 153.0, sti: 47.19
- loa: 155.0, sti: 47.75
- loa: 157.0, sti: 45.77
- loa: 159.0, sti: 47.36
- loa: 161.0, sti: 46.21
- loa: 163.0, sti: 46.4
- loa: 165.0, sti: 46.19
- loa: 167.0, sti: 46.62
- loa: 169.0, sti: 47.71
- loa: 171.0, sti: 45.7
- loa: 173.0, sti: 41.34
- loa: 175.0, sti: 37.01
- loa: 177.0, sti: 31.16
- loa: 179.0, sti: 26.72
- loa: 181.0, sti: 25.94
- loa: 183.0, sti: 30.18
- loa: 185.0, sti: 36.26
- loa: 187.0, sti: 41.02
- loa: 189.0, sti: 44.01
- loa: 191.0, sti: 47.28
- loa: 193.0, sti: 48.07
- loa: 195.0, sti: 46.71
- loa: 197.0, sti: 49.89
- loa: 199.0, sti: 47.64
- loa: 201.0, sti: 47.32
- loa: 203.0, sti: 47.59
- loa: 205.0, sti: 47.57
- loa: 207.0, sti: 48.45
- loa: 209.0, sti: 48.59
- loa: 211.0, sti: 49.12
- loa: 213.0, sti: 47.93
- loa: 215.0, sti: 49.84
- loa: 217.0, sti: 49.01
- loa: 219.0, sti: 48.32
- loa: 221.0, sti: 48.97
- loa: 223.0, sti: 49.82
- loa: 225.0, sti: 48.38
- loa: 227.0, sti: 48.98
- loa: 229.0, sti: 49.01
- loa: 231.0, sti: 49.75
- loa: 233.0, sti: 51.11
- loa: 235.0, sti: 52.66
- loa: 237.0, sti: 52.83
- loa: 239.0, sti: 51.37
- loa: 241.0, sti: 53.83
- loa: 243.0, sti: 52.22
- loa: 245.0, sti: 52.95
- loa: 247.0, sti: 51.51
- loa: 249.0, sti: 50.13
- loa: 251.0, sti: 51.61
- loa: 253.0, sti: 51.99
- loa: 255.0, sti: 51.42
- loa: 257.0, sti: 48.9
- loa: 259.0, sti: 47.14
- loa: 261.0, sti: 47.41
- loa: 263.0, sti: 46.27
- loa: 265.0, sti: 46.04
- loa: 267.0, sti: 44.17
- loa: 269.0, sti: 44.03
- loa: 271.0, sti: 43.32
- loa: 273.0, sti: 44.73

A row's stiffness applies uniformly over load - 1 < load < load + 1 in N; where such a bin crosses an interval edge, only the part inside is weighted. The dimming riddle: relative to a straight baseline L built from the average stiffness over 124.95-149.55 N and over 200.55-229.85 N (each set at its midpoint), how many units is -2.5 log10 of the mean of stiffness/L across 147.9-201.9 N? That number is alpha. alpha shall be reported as 0.13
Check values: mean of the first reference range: 48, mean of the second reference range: 48.6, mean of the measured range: 43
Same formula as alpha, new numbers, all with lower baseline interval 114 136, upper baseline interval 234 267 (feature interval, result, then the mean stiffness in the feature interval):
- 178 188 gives 0.47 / 32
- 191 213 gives 0.03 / 48.1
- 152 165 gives 0.05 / 46.7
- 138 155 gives 0.03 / 47.1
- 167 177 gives 0.16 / 42.1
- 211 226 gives 0.02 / 48.9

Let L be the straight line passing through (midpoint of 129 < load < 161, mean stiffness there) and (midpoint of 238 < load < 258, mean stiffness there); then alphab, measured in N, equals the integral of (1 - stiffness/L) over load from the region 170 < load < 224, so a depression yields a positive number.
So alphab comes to 6.4 N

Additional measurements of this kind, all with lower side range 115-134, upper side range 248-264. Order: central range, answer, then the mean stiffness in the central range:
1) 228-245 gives -0.87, 51.7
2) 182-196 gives 1.94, 41.9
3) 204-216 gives 0.07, 48.6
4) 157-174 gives 0.87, 45.9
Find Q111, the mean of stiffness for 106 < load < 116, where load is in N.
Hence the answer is 48.1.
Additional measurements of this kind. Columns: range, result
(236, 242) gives 52.7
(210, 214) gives 48.5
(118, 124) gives 46.9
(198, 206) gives 47.5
